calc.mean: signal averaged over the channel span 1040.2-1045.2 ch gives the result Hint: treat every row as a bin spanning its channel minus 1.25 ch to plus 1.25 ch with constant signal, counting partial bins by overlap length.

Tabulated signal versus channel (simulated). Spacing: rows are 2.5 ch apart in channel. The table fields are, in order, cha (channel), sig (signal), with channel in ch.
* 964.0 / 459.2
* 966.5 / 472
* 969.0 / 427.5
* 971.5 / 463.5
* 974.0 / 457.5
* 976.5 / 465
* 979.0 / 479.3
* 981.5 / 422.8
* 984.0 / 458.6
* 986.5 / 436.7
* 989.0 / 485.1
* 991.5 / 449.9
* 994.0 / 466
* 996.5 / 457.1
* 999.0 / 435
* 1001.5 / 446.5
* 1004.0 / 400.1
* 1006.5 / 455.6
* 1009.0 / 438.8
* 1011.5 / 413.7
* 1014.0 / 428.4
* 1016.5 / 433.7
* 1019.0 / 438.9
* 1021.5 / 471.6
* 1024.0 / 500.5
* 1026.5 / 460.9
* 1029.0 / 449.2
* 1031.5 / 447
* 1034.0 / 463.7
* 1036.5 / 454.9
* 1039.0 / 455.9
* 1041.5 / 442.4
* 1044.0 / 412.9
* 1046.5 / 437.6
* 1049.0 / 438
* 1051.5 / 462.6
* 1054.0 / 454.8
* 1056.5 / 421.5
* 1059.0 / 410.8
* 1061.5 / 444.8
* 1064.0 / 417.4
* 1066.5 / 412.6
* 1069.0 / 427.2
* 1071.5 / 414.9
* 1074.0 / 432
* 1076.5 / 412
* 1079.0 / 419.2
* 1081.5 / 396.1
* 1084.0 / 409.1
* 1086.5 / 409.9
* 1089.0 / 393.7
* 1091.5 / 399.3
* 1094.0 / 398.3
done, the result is 428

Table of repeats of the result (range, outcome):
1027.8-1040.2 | 454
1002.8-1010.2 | 432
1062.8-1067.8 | 415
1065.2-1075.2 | 422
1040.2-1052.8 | 439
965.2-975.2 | 455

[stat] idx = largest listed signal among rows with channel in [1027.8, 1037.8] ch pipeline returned 463.7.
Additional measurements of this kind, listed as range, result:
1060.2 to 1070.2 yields 444.8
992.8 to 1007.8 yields 466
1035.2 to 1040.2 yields 455.9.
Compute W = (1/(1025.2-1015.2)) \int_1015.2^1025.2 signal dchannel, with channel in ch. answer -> 461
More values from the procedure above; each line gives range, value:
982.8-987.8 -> 448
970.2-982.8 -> 458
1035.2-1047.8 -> 441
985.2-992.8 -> 457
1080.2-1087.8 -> 405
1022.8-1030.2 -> 470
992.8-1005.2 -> 441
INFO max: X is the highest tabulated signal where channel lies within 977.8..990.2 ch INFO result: 485.1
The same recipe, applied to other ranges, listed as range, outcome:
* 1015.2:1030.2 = 500.5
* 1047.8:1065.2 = 462.6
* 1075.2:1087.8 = 419.2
